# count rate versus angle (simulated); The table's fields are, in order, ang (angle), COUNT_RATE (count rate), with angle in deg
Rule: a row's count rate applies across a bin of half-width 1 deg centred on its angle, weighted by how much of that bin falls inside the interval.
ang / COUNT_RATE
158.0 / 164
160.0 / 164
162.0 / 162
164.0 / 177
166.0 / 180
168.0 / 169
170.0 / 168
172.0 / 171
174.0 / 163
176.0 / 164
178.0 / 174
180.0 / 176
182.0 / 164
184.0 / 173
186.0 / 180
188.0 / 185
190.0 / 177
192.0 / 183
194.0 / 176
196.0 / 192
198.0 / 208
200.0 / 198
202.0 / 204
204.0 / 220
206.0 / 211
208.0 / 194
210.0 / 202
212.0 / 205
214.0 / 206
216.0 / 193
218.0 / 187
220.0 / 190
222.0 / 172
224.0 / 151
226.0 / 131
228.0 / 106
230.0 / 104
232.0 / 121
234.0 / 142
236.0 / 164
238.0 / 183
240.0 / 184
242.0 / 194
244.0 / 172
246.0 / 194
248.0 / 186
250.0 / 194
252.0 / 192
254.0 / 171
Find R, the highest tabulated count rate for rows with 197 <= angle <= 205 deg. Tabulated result 220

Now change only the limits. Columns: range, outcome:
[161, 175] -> 180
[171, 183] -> 176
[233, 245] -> 194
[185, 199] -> 208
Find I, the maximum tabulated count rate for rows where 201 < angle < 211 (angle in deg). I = 220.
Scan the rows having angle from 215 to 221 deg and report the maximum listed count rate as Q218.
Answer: 193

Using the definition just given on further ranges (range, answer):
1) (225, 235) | 142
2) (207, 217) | 206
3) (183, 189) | 185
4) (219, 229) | 190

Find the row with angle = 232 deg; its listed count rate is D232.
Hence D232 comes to 121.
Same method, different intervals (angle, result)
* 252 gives 192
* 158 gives 164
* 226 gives 131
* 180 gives 176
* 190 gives 177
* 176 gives 164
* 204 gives 220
